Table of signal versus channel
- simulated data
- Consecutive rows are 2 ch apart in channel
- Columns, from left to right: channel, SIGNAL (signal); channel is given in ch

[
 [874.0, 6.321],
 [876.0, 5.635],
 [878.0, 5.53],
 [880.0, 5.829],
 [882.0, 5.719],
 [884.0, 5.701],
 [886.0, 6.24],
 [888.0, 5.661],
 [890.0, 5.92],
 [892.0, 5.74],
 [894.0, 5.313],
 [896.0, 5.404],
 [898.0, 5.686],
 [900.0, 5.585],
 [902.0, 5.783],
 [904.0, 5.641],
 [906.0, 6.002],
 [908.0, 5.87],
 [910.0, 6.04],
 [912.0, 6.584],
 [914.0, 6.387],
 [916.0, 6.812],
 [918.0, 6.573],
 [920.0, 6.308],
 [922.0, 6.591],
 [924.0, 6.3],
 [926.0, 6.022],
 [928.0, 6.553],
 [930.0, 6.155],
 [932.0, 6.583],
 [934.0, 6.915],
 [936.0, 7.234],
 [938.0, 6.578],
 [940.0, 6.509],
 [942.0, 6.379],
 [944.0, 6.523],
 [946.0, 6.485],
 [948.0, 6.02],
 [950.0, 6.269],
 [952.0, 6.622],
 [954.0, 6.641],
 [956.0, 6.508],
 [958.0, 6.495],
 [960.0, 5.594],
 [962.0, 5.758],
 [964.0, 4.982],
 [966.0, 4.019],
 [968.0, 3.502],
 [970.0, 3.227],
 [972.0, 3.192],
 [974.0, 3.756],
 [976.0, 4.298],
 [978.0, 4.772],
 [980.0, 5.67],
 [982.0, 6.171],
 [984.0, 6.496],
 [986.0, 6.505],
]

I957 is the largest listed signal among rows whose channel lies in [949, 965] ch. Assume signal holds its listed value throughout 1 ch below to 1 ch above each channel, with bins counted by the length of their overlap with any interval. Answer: 6.641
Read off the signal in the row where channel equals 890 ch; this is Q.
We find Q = 5.92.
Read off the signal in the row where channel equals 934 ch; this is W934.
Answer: 6.915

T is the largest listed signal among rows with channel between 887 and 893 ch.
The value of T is 5.92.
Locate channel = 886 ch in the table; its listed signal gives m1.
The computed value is 6.24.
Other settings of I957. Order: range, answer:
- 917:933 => 6.591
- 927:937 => 7.234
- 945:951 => 6.485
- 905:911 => 6.04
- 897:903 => 5.783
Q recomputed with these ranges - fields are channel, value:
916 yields 6.812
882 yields 5.719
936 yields 7.234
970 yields 3.227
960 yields 5.594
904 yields 5.641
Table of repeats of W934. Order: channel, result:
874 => 6.321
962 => 5.758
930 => 6.155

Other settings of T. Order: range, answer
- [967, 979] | 4.772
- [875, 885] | 5.829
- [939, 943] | 6.509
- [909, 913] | 6.584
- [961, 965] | 5.758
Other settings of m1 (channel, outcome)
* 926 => 6.022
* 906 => 6.002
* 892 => 5.74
